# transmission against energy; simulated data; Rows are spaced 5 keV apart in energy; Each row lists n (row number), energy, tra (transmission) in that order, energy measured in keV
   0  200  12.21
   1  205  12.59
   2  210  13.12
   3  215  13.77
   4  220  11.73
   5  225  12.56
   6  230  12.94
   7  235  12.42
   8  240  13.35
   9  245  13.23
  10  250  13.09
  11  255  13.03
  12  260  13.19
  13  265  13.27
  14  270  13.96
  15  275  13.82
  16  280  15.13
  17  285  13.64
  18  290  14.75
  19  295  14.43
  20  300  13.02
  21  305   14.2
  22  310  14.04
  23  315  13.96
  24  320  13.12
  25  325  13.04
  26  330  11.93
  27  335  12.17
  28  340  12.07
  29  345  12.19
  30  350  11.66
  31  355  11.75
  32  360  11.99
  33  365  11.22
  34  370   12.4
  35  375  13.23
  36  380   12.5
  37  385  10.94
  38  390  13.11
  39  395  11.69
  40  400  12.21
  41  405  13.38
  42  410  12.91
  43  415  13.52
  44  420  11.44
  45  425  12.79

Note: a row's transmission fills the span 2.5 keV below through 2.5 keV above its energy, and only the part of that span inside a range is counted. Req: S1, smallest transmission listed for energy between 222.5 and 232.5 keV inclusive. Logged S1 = 12.56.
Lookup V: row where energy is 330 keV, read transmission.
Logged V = 11.93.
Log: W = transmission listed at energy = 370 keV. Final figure 12.4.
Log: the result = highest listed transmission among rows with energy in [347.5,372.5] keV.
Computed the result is 12.4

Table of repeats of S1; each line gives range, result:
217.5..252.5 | 11.73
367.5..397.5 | 10.94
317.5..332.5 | 11.93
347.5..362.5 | 11.66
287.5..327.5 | 13.02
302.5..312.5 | 14.04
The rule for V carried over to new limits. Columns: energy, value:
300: 13.02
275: 13.82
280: 15.13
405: 13.38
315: 13.96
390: 13.11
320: 13.12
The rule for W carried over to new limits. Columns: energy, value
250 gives 13.09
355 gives 11.75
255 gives 13.03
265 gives 13.27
